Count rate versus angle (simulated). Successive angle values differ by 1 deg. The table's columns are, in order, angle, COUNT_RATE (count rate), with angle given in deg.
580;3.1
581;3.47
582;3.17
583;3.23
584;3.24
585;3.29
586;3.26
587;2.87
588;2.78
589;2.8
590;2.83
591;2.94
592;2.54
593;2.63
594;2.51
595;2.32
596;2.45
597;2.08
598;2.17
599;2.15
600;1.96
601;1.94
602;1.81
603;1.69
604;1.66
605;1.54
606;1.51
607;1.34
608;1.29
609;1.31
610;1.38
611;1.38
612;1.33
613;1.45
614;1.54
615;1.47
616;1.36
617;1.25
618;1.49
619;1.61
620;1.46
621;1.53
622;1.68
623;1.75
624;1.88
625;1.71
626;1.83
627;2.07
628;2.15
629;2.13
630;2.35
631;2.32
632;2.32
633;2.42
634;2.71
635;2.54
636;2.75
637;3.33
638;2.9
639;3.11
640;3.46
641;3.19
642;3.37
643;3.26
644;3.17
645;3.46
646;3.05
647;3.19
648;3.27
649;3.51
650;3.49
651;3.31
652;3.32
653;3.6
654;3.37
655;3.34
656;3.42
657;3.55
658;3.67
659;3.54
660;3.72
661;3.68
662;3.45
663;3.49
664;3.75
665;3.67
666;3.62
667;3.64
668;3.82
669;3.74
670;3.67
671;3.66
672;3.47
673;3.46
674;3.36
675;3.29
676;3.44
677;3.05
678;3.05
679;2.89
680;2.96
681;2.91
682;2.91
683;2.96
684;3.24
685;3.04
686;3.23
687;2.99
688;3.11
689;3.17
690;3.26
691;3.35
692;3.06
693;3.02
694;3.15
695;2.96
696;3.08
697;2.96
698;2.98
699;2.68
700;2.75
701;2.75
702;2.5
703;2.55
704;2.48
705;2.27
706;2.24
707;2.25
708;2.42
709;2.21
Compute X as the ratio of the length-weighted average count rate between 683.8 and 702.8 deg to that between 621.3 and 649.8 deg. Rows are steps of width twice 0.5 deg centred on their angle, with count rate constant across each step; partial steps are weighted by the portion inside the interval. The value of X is 1.12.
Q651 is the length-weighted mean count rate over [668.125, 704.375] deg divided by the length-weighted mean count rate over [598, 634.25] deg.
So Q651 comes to 1.8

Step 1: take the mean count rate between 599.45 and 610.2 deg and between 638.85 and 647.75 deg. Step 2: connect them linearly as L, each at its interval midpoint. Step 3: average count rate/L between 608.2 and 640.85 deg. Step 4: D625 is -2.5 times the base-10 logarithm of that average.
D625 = 0.24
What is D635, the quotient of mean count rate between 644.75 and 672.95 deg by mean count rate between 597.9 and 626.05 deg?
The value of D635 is 2.21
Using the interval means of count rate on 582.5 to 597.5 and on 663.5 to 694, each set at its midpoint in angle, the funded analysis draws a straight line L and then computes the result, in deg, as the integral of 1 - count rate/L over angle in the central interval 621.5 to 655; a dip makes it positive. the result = 3.0 deg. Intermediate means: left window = 2.78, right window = 3.29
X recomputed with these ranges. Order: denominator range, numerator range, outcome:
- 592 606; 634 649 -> 1.52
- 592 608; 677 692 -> 1.55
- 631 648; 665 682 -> 1.12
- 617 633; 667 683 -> 1.76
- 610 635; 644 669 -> 1.94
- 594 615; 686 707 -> 1.65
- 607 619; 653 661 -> 2.53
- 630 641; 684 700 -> 1.10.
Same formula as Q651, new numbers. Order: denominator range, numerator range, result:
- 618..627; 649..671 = 2.11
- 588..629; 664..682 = 1.82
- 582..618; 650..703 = 1.55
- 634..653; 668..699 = 0.99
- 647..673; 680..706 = 0.82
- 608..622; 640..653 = 2.32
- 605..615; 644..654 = 2.38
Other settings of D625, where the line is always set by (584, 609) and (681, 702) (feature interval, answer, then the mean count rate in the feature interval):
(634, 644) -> -0.18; 3.08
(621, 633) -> 0.24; 2.01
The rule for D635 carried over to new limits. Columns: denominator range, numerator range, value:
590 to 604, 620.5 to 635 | 0.93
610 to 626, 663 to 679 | 2.28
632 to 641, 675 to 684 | 1.06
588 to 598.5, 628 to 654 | 1.19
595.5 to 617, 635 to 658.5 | 2.00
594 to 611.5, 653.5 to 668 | 2.00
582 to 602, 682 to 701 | 1.16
